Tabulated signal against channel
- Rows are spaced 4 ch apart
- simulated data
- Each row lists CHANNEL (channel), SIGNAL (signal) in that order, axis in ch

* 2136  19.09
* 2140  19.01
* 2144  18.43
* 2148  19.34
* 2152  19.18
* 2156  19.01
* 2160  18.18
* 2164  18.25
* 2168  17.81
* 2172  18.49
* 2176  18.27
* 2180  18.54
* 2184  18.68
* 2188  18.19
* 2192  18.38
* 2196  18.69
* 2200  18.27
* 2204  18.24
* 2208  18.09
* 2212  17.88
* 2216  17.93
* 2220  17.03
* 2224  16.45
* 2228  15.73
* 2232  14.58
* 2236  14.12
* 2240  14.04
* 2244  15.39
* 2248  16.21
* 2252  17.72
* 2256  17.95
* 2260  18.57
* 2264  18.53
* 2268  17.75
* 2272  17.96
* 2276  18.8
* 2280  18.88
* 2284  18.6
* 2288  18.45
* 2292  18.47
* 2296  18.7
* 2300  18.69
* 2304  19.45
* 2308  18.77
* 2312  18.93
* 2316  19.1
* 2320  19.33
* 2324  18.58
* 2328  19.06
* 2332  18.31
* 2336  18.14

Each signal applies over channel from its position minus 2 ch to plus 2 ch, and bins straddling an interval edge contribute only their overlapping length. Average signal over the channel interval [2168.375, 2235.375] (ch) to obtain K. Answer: 17.6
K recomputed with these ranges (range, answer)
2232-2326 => 17.9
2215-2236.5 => 16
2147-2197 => 18.5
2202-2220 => 17.9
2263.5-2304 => 18.5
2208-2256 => 16.3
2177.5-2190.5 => 18.5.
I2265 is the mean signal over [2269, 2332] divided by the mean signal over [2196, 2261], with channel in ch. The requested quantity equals 1.1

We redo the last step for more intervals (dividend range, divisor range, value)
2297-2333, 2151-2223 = 1.04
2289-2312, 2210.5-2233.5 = 1.13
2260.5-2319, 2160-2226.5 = 1.03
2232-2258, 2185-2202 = 0.86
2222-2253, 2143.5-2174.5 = 0.83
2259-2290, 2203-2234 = 1.09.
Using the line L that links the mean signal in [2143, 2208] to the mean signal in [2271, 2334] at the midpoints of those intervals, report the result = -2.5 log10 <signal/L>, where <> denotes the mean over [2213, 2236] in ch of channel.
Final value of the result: 0.15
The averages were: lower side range 18.5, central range 16.2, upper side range 18.8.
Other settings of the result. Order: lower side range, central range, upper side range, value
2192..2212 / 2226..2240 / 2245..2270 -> 0.217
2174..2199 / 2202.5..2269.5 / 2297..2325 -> 0.113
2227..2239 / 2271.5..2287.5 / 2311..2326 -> -0.097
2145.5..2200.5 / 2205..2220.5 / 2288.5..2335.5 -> 0.046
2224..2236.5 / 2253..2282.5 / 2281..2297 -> -0.061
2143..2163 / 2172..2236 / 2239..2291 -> 0.045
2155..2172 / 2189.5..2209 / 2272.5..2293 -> 0.002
